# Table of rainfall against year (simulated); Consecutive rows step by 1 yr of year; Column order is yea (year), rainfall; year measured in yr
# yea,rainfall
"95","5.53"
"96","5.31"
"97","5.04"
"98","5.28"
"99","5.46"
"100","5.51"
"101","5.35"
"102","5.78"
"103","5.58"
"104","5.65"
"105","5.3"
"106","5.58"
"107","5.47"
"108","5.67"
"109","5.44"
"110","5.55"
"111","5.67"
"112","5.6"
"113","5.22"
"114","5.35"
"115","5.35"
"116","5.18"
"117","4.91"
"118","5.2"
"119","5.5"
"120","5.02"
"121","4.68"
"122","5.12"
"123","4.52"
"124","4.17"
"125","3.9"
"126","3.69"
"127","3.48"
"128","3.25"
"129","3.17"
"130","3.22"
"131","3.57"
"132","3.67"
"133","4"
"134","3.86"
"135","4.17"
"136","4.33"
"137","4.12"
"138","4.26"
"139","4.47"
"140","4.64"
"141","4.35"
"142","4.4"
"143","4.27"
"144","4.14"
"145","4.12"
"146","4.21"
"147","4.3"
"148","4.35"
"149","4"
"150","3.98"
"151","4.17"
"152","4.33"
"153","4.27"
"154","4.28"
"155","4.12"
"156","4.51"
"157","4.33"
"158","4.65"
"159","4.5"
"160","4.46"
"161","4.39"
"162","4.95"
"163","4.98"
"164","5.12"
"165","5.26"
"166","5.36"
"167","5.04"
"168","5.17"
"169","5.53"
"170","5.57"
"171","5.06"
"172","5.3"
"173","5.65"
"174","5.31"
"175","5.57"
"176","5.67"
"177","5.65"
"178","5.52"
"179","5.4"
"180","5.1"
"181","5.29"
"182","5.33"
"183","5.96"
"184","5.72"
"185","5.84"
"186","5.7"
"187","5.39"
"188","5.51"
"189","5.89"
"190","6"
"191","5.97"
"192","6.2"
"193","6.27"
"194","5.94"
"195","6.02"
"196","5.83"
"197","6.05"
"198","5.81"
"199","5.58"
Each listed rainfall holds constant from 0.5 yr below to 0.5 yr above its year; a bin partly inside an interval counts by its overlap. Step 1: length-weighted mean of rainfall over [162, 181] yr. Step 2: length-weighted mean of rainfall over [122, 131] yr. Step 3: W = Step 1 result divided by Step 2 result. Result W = 1.4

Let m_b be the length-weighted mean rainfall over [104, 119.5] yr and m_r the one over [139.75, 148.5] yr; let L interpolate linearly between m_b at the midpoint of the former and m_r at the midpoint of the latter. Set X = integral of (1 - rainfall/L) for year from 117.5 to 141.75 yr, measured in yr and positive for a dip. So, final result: 3.1 yr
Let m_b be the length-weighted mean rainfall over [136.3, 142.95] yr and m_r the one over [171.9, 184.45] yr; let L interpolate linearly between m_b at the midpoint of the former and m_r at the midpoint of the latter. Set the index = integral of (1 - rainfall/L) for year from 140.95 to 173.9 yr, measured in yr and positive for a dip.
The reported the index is 1.67 yr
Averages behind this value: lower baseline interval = 4.37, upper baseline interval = 5.5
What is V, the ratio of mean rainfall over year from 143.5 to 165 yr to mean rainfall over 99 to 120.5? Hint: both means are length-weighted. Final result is 0.81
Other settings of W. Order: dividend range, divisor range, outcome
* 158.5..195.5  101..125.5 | 1.04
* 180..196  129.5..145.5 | 1.41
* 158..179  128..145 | 1.29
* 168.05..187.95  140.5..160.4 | 1.28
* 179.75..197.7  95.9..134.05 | 1.19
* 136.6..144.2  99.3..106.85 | 0.79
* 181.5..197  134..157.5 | 1.37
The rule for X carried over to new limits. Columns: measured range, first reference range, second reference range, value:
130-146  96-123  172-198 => 3.9 yr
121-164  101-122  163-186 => 9.6 yr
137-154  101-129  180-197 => 3.4 yr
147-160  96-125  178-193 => 2.8 yr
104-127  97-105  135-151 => 0.0 yr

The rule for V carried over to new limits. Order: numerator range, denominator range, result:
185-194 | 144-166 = 1.32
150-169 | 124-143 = 1.19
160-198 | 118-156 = 1.32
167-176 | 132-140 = 1.29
